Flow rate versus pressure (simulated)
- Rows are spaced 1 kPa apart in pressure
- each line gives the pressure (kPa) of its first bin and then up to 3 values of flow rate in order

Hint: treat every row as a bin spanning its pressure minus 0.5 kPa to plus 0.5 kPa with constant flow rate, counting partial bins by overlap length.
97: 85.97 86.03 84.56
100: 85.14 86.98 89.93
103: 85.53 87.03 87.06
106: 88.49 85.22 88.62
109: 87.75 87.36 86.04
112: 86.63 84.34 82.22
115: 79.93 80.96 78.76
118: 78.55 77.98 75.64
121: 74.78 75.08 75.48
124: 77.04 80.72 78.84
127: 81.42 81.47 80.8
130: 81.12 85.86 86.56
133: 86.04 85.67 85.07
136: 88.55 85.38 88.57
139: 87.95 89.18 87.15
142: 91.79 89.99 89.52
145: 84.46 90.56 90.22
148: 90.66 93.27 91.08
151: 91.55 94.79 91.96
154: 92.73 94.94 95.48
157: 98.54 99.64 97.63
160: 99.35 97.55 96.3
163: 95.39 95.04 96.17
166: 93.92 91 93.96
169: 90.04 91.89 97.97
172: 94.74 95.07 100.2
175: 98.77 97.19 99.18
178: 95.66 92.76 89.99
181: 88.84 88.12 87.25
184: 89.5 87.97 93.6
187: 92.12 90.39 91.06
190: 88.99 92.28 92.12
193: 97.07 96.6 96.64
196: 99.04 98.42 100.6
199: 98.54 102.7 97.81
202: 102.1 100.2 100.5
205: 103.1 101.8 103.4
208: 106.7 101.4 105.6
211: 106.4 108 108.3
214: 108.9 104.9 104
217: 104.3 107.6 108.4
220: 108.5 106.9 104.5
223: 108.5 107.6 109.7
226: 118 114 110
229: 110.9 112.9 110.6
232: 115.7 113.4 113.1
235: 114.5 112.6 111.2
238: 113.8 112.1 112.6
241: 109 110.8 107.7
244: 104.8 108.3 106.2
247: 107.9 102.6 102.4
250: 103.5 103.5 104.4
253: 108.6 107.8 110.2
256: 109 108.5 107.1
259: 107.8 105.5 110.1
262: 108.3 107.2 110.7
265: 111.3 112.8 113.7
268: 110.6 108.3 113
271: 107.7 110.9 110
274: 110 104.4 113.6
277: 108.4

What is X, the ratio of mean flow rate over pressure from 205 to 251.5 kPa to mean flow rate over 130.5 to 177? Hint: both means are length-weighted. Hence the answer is 1.2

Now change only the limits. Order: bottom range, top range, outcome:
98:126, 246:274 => 1.31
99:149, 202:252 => 1.28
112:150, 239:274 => 1.29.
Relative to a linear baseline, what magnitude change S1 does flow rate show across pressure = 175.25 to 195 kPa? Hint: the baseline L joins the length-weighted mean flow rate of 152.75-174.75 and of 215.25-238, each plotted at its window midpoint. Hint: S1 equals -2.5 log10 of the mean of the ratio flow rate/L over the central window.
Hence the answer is 0.09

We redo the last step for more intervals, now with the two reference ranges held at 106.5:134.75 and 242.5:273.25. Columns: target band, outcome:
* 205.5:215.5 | -0.07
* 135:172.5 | -0.05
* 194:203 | -0.03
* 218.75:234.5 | -0.09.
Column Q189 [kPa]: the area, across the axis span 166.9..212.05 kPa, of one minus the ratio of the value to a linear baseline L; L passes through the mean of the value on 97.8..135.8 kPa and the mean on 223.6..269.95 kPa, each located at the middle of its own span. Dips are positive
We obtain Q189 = 0.7 kPa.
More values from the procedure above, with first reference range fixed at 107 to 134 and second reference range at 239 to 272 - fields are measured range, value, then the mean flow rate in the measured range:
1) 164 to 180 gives -0.56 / 95.1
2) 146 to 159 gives -0.85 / 93.8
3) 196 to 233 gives -2.18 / 106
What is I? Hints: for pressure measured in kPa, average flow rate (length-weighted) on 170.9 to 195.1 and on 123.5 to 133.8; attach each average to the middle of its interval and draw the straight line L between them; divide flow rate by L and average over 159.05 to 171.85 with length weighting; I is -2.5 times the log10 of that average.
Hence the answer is -0.06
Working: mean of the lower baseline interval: 82.1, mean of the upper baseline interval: 93.2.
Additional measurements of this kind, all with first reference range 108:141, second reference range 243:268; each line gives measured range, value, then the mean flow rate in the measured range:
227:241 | -0.09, 112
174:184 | 0.00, 93.3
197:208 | -0.04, 101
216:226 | -0.07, 108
